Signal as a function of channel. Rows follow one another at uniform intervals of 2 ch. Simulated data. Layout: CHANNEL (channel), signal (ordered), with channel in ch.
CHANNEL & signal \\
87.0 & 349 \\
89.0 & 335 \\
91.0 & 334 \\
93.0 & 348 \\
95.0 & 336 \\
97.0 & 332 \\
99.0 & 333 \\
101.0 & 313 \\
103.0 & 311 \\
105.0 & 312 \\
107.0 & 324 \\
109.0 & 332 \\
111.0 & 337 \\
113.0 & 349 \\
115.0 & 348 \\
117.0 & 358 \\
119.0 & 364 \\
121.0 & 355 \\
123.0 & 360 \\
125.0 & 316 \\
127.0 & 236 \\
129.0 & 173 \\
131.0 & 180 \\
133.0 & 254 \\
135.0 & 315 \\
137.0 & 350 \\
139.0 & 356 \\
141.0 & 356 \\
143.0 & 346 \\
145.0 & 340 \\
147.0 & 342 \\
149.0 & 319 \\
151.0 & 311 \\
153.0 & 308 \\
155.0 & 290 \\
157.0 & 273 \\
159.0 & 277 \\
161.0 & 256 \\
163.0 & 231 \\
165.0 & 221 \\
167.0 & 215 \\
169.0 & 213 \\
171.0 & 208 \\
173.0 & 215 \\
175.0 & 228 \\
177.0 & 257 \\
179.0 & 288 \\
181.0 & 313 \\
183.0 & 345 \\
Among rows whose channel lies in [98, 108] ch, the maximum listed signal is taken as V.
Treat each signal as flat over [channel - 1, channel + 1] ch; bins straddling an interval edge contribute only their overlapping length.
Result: 333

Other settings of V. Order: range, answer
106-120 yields 364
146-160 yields 342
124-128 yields 316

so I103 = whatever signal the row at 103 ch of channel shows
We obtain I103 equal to 311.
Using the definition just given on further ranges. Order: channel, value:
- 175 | 228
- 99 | 333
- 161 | 256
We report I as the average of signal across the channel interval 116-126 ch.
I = 351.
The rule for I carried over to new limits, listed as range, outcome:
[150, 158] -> 296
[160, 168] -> 231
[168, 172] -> 210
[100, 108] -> 315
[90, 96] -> 339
